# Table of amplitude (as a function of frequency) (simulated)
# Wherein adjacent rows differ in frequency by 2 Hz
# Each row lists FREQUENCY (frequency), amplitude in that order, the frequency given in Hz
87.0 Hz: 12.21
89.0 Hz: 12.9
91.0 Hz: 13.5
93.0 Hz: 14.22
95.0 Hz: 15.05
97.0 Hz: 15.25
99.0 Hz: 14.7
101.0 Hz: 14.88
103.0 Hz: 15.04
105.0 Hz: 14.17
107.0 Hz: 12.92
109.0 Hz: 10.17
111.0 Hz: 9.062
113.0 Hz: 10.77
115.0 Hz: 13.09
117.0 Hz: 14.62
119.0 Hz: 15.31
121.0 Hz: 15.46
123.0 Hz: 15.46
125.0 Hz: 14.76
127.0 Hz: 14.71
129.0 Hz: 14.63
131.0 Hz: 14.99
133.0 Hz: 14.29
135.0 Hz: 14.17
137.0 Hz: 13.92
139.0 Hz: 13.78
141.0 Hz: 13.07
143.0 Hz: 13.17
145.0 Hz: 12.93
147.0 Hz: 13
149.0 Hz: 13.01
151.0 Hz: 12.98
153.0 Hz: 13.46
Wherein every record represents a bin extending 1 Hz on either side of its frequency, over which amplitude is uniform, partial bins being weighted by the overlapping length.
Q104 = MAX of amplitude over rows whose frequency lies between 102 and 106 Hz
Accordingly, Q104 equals 15.04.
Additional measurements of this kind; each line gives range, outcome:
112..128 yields 15.46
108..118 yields 14.62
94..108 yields 15.25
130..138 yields 14.99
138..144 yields 13.78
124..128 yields 14.76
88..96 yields 15.05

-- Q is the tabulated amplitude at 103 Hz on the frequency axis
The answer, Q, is 15.04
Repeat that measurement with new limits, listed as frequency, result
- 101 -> 14.88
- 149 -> 13.01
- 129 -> 14.63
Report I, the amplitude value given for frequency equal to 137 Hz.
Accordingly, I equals 13.92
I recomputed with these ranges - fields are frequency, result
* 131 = 14.99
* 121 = 15.46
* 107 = 12.92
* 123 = 15.46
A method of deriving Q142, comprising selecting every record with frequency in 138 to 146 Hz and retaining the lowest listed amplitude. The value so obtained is 12.93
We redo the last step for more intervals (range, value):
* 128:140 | 13.78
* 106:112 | 9.062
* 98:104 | 14.7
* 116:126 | 14.62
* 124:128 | 14.71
